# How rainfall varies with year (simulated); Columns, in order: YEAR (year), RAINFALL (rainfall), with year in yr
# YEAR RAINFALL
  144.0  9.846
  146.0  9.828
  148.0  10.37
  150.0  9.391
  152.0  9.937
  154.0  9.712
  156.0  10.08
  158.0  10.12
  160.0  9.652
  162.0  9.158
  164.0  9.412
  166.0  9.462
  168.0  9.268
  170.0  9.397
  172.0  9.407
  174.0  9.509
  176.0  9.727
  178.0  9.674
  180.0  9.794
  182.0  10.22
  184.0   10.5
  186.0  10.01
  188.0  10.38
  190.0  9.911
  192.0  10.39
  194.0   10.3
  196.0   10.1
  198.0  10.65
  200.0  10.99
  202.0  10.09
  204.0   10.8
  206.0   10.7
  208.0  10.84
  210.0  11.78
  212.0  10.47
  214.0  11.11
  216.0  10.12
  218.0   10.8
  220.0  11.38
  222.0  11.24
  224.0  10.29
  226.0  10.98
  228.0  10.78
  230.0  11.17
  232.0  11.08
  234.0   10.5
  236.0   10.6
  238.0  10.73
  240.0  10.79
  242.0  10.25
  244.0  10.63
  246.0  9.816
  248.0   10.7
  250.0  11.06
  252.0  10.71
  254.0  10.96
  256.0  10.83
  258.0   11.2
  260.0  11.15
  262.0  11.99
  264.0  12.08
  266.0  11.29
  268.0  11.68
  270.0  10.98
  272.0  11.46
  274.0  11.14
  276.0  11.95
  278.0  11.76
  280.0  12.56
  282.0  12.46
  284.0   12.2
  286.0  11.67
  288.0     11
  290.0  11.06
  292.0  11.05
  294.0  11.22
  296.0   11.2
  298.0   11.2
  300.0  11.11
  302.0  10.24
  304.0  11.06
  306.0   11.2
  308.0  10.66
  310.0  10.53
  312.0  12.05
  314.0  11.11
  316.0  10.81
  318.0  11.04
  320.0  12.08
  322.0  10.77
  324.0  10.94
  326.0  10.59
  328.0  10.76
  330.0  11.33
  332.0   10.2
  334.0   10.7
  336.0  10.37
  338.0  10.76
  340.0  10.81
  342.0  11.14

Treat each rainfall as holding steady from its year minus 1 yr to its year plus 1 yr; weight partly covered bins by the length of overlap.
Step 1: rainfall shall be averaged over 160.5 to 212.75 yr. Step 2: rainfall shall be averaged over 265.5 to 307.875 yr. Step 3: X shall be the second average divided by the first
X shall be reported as 1.13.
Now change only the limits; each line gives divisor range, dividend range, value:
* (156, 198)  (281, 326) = 1.14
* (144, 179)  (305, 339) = 1.13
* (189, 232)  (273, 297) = 1.08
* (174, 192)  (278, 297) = 1.16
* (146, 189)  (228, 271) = 1.12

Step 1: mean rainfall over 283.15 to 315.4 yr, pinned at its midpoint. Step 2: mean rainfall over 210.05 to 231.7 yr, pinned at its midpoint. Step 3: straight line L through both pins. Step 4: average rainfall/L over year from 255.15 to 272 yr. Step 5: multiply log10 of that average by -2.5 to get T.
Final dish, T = -0.037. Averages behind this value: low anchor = 10.9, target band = 11.4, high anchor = 11.2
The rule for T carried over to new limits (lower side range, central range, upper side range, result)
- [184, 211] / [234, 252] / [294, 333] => 0.01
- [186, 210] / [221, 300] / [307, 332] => -0.04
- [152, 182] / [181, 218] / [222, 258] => -0.04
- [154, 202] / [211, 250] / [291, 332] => -0.04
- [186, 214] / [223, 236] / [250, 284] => 0.02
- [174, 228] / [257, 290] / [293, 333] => -0.08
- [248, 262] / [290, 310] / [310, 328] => 0.01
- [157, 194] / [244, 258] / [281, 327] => -0.01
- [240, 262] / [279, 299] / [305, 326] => -0.06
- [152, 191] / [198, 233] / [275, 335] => -0.06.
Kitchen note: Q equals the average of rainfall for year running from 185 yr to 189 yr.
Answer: 10.2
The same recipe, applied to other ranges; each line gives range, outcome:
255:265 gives 11.4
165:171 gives 9.38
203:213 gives 10.9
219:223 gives 11.3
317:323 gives 11.3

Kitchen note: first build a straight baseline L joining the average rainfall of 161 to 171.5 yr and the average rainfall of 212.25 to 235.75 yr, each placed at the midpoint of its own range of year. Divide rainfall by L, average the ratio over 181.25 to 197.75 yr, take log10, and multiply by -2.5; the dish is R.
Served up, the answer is -0.03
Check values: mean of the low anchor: 9.34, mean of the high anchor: 10.8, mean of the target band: 10.2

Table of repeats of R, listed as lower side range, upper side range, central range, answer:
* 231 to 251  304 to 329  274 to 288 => -0.106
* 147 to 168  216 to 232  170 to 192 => 0.024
